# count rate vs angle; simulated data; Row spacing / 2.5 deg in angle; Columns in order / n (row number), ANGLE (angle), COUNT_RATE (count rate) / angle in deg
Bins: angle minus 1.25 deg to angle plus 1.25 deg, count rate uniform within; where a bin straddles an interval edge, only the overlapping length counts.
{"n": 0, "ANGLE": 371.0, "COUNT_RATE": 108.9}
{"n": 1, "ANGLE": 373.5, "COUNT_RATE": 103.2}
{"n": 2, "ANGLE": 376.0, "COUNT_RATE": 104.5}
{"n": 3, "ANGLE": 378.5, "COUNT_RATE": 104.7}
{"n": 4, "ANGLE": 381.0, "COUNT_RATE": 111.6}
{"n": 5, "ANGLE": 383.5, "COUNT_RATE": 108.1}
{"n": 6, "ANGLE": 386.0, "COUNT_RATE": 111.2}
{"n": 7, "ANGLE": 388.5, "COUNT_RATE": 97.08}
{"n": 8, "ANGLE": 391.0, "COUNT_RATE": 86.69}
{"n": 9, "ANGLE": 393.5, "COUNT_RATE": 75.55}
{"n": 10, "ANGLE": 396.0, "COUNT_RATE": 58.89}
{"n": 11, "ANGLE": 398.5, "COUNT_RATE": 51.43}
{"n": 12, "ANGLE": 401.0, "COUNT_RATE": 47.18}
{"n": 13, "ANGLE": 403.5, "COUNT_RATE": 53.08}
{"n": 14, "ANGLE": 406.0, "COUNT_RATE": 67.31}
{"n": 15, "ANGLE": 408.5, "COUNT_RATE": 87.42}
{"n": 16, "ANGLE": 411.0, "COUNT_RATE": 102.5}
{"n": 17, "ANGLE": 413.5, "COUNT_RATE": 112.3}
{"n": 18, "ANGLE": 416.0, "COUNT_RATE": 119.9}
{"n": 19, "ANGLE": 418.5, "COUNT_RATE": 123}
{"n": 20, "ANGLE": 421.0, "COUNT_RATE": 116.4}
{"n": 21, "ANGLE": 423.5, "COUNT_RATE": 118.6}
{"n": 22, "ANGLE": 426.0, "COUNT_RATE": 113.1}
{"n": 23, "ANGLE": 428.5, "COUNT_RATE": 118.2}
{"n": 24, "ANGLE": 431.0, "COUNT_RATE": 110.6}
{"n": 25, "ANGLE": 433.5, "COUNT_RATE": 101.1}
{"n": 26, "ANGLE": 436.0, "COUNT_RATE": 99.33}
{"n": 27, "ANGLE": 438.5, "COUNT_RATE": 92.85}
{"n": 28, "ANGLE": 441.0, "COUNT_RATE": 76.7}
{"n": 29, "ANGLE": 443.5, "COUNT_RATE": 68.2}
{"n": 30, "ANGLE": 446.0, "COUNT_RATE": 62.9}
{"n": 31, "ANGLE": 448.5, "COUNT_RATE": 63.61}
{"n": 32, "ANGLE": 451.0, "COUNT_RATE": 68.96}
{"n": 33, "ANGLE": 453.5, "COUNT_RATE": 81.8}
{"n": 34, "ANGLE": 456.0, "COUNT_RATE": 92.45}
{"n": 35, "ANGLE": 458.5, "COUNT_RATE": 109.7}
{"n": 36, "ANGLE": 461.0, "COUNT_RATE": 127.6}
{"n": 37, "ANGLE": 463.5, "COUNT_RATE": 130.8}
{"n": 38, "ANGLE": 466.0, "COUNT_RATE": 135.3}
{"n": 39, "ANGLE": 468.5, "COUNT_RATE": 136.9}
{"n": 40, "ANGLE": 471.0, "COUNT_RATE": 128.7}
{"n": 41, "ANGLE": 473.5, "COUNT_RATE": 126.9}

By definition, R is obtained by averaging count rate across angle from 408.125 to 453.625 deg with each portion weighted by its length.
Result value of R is 97.3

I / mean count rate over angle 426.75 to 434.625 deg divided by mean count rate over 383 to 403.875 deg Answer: 1.4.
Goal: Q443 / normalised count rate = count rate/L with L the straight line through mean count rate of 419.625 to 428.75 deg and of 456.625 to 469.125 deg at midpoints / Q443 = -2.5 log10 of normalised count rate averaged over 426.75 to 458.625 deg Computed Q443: 0.34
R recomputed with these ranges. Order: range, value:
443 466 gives 92.7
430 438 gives 102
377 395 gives 98.8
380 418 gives 86.6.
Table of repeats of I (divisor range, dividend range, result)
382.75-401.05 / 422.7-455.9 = 1.11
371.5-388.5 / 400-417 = 0.79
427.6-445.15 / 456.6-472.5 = 1.35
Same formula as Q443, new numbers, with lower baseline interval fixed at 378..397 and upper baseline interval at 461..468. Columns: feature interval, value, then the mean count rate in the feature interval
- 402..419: 0.14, 93.1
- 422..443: 0.13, 103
